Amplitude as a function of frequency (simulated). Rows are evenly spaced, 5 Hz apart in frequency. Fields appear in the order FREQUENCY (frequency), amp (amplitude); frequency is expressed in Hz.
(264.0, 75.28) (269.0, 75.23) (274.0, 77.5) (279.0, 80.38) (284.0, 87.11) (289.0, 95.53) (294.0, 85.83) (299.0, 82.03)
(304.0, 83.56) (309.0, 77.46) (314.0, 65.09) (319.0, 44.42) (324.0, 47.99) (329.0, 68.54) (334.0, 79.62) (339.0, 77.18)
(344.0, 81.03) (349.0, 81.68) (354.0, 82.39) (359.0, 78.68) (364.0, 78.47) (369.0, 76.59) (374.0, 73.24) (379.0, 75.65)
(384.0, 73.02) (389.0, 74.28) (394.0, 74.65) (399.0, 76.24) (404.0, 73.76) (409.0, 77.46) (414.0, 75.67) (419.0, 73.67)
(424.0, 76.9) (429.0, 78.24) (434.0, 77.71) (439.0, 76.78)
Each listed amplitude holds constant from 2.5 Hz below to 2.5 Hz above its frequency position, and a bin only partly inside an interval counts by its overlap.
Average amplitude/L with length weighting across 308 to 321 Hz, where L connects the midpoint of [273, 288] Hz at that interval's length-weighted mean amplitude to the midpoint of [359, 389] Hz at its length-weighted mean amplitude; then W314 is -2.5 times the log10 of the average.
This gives 0.30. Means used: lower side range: 83.5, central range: 61.3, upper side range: 75.6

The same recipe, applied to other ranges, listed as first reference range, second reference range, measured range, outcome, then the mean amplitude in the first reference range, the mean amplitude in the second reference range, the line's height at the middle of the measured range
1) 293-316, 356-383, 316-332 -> 0.38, 78.6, 76.4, 78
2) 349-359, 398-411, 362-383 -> 0.05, 81.3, 75.7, 79.2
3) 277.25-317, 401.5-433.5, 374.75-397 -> 0.05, 81.7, 76.1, 77.5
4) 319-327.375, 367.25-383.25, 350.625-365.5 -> -0.21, 49.1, 74.9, 66.3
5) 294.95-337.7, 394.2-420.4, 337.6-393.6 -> -0.07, 69.5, 75.4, 72.7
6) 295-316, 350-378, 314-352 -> 0.14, 77.9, 78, 78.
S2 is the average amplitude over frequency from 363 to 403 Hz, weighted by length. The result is 75.1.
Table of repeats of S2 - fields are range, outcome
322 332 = 59.8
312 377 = 72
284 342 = 74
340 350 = 80.7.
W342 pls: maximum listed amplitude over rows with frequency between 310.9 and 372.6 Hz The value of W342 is 82.39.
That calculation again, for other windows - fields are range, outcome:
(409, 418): 77.46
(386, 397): 74.65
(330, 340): 79.62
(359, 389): 78.68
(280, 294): 95.53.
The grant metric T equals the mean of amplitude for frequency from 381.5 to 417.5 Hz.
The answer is 75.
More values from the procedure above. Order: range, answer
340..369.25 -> 79.9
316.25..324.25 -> 46.3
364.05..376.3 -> 75.7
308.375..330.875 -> 59.1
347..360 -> 81.1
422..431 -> 77.6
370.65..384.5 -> 74.3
